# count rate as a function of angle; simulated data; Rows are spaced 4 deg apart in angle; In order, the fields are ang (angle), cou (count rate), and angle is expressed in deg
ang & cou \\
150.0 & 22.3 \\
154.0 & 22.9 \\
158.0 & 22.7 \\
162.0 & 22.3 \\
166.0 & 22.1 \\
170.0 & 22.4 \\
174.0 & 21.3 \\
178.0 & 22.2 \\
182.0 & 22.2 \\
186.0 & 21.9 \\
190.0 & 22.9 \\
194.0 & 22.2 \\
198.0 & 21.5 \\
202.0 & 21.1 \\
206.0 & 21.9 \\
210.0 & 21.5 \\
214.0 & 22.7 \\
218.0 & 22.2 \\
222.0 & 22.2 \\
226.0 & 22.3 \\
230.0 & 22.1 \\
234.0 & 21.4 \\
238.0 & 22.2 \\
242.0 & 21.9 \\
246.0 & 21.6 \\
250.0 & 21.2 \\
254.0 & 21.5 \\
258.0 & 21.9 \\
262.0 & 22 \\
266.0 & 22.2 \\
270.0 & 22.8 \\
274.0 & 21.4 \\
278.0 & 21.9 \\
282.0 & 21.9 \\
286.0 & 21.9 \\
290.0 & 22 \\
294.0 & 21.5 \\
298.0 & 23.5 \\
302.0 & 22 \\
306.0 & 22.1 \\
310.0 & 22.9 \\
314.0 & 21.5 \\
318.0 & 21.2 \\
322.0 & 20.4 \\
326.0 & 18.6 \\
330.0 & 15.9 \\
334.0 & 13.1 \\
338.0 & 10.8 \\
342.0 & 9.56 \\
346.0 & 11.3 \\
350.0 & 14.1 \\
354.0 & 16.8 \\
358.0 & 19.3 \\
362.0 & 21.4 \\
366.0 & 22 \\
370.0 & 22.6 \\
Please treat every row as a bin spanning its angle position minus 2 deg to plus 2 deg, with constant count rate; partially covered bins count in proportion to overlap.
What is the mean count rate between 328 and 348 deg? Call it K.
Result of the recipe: 12.1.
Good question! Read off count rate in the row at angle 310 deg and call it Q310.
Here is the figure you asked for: 22.9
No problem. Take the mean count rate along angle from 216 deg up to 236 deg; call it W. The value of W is 22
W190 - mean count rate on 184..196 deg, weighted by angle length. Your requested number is 22.3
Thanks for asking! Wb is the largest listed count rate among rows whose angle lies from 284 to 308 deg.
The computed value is 23.5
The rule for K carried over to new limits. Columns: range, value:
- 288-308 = 22.2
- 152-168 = 22.5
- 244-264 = 21.6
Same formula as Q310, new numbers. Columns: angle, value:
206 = 21.9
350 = 14.1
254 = 21.5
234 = 21.4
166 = 22.1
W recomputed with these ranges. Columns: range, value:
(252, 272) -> 22.1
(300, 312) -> 22.3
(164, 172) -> 22.2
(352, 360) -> 18.1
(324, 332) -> 17.2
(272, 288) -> 21.8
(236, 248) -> 21.9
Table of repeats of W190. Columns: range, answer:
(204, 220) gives 22.1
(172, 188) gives 21.9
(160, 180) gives 22.1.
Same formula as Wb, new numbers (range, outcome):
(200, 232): 22.7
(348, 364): 21.4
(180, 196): 22.9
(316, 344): 21.2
